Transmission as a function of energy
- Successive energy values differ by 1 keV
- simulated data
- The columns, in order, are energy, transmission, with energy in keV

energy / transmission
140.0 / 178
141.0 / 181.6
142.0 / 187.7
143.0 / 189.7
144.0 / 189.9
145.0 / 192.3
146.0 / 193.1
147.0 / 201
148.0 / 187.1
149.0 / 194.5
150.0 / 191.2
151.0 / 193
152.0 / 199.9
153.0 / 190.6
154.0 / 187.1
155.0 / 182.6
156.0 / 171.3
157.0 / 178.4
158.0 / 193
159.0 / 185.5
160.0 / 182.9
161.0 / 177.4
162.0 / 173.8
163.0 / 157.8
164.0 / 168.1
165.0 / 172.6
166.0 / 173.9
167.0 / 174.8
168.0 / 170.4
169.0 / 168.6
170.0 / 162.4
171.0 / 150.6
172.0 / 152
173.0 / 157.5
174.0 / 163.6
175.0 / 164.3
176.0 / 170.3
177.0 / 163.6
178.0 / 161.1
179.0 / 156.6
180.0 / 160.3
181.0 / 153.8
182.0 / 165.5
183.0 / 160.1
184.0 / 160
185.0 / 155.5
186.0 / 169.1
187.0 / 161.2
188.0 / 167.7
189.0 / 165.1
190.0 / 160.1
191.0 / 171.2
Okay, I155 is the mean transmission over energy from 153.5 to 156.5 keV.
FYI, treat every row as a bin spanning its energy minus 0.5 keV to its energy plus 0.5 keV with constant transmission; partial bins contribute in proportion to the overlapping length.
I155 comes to 180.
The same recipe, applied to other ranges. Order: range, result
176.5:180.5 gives 160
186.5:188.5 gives 164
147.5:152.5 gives 193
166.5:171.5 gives 165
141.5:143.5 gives 189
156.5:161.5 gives 183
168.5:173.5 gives 158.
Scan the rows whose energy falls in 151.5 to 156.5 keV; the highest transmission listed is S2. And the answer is 199.9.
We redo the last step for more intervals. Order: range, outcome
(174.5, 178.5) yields 170.3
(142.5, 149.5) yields 201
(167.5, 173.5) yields 170.4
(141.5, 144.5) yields 189.9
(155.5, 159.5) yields 193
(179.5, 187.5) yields 169.1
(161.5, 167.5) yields 174.8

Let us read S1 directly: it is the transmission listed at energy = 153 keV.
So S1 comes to 190.6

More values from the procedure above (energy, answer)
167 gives 174.8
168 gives 170.4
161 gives 177.4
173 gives 157.5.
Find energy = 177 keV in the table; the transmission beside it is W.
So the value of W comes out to 163.6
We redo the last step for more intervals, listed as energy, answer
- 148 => 187.1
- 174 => 163.6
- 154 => 187.1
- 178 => 161.1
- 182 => 165.5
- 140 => 178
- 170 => 162.4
